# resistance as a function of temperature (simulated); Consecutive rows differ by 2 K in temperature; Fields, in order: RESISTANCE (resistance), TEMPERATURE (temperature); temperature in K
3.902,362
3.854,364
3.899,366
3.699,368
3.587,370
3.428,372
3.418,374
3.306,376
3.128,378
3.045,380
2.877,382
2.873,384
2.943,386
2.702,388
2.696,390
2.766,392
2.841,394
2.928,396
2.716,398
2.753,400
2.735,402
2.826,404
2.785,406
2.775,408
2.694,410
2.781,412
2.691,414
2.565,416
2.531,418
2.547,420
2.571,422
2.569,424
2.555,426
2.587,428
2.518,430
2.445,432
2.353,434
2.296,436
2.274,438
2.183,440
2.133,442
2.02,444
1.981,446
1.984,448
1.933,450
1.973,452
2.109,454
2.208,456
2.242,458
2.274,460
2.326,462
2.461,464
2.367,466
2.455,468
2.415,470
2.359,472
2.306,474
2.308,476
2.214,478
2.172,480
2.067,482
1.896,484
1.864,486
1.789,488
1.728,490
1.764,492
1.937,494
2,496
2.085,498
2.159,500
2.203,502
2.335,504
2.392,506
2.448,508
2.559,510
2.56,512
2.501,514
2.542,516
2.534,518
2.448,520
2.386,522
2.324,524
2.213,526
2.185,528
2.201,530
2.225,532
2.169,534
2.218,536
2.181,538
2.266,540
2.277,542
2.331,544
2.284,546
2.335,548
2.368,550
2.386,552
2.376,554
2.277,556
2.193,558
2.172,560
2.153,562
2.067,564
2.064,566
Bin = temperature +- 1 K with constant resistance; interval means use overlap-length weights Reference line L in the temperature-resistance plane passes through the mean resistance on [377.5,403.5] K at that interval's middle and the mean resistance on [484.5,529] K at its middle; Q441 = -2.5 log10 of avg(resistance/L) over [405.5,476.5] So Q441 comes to 0.087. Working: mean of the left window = 2.84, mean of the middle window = 2.37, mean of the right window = 2.22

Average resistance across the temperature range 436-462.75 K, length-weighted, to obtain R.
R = 2.13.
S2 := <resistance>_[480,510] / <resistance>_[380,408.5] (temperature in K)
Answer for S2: 0.74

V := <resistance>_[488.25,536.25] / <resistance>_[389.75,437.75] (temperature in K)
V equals 0.9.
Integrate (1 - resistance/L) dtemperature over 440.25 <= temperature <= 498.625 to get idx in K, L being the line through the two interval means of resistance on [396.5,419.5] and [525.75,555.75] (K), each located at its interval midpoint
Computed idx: 9.11 K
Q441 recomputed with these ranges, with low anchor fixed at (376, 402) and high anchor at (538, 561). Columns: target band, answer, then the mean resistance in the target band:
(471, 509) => 0.19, 2.11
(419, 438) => 0.10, 2.48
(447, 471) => 0.17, 2.23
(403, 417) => 0.02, 2.73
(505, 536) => 0.01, 2.37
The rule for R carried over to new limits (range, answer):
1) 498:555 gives 2.33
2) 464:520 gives 2.23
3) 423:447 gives 2.33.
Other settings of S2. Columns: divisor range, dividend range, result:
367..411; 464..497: 0.71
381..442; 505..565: 0.88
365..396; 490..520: 0.72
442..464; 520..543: 1.06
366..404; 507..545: 0.77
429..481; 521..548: 1.01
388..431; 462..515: 0.82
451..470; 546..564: 1.00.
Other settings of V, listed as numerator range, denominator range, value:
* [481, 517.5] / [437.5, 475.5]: 0.98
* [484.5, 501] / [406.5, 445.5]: 0.77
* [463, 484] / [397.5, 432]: 0.86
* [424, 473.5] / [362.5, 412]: 0.74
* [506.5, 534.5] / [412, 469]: 1.02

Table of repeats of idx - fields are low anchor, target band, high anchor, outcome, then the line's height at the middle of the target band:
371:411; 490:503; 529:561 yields 2.5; 2.47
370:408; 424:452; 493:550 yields 4.7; 2.71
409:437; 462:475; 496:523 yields 0.4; 2.46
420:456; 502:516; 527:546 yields -1.3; 2.24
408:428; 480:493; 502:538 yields 3.0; 2.44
